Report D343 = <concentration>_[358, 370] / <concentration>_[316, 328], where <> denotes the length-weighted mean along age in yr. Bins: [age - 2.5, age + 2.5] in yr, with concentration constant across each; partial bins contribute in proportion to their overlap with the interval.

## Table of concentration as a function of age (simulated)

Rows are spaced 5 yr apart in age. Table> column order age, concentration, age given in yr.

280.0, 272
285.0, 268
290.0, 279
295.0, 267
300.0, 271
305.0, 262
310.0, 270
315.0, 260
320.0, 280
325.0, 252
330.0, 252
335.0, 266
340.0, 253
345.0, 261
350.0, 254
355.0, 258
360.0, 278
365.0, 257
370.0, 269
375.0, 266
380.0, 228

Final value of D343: 1.01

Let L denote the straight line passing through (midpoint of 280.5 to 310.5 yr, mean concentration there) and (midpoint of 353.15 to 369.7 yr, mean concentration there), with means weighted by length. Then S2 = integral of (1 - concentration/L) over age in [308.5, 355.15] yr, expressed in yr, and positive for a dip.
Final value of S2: 1.16 yr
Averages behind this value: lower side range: 270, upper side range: 265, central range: 261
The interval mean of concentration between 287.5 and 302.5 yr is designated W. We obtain 272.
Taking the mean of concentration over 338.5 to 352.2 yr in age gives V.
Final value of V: 256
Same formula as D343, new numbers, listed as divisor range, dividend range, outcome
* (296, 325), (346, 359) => 0.97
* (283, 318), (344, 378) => 0.98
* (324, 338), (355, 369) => 1.03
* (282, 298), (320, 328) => 0.96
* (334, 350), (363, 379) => 1.01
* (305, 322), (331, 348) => 0.96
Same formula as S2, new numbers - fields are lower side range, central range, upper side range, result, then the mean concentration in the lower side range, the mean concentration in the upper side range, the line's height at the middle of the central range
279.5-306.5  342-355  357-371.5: 0.5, 270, 268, 268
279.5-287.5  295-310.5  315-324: 0.1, 270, 270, 270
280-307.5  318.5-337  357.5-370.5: 0.5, 270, 268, 269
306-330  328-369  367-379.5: 0.3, 264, 261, 262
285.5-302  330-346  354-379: 0.5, 272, 264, 267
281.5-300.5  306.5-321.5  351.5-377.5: 0.0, 271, 265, 269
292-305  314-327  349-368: 0.1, 268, 263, 266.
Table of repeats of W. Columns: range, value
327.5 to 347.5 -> 258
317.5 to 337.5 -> 262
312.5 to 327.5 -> 264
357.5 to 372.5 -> 268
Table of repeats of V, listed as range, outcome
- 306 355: 261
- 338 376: 262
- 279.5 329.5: 267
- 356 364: 270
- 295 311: 267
